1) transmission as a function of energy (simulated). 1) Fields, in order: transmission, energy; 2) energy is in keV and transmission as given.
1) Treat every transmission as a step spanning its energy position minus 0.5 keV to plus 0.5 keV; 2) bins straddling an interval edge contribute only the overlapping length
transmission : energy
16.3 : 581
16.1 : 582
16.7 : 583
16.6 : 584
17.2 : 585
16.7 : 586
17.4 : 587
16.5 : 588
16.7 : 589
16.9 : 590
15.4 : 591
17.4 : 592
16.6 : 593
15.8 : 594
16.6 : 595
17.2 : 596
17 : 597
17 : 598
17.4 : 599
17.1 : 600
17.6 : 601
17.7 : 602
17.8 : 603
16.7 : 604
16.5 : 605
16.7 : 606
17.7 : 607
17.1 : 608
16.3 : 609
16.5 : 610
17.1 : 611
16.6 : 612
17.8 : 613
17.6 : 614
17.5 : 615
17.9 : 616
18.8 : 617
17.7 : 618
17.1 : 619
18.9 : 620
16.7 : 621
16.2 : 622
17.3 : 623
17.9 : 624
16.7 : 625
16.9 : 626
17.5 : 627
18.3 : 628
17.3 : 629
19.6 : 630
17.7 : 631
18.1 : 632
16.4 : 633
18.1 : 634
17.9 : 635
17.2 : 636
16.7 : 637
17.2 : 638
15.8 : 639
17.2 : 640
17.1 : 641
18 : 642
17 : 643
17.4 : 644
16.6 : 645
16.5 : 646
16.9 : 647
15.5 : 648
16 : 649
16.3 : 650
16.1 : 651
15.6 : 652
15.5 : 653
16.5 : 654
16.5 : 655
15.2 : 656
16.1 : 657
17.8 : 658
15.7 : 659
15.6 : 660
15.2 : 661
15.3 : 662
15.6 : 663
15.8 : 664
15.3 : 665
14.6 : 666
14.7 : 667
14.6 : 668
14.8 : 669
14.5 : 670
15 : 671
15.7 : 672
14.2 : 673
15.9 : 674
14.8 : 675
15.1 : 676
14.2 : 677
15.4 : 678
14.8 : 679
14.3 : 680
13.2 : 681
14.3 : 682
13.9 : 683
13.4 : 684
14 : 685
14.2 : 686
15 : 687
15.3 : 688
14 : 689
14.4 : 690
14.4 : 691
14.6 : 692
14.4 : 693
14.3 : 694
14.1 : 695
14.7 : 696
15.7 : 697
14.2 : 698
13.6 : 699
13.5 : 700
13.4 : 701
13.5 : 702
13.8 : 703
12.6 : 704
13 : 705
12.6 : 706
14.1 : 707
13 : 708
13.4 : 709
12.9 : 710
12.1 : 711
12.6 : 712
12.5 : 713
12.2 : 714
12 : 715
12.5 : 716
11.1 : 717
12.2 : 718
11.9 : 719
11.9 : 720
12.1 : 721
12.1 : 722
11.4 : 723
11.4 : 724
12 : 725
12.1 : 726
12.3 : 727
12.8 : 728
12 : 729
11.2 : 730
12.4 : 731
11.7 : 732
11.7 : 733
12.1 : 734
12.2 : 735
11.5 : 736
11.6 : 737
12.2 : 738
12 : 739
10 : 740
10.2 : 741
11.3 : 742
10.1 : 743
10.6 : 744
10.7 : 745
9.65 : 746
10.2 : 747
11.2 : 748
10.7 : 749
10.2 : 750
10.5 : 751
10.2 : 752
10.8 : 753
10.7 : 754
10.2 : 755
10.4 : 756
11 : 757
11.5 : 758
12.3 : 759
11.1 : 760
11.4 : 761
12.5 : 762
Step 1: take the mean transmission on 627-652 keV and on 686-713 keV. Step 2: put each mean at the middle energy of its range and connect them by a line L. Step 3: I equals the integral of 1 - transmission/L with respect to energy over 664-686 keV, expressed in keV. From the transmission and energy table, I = 0.8 keV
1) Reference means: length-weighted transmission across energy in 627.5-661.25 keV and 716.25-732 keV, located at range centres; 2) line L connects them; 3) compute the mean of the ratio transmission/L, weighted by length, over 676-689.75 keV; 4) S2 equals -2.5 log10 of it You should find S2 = 0.01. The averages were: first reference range 16.8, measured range 14.3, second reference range 11.9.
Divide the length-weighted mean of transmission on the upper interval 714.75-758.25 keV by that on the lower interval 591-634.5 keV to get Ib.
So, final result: 0.66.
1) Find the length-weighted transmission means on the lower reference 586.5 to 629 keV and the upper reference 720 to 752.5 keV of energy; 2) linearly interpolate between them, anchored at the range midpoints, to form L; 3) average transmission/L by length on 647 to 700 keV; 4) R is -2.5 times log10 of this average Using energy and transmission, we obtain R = -0.062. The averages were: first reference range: 17.1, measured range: 15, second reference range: 11.3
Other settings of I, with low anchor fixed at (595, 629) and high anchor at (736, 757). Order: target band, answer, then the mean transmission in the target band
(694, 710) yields -1.0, 13.7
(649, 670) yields -0.9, 15.6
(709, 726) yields 0.0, 12.1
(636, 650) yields -0.9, 16.8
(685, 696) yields -0.8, 14.5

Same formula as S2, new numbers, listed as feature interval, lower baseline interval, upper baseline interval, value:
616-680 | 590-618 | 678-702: -0.05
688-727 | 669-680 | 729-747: 0.00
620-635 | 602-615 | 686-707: -0.07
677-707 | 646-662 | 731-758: -0.02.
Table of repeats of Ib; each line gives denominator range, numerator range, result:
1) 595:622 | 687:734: 0.75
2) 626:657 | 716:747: 0.68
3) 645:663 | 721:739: 0.74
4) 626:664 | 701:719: 0.76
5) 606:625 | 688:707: 0.81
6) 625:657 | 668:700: 0.86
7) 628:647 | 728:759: 0.64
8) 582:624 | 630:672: 0.95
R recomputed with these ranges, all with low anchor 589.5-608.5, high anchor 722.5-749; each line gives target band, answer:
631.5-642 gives -0.12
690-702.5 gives -0.10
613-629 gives -0.10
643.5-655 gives -0.09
